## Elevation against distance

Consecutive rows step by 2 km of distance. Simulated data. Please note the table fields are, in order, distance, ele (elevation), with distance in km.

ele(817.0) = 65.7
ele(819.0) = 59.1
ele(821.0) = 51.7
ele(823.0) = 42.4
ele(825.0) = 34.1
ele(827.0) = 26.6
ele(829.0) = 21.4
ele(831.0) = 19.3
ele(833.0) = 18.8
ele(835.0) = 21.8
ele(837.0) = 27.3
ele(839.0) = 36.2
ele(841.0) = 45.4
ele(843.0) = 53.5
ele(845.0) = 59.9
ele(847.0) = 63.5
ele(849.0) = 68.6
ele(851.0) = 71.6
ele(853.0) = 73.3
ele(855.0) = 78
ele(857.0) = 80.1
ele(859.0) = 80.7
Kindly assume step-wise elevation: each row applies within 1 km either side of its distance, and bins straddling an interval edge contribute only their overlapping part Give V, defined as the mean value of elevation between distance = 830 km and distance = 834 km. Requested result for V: 19.1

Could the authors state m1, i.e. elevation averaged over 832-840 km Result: 26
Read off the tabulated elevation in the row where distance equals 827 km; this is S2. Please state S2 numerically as 26.6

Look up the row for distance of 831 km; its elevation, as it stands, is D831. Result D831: 19.3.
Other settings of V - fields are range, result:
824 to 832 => 25.4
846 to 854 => 69.2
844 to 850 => 64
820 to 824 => 47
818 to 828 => 42.8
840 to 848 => 55.6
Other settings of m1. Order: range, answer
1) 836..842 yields 36.3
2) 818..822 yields 55.4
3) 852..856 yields 75.7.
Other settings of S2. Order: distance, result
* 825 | 34.1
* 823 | 42.4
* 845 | 59.9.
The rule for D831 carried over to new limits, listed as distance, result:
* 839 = 36.2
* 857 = 80.1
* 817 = 65.7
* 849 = 68.6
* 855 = 78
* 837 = 27.3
